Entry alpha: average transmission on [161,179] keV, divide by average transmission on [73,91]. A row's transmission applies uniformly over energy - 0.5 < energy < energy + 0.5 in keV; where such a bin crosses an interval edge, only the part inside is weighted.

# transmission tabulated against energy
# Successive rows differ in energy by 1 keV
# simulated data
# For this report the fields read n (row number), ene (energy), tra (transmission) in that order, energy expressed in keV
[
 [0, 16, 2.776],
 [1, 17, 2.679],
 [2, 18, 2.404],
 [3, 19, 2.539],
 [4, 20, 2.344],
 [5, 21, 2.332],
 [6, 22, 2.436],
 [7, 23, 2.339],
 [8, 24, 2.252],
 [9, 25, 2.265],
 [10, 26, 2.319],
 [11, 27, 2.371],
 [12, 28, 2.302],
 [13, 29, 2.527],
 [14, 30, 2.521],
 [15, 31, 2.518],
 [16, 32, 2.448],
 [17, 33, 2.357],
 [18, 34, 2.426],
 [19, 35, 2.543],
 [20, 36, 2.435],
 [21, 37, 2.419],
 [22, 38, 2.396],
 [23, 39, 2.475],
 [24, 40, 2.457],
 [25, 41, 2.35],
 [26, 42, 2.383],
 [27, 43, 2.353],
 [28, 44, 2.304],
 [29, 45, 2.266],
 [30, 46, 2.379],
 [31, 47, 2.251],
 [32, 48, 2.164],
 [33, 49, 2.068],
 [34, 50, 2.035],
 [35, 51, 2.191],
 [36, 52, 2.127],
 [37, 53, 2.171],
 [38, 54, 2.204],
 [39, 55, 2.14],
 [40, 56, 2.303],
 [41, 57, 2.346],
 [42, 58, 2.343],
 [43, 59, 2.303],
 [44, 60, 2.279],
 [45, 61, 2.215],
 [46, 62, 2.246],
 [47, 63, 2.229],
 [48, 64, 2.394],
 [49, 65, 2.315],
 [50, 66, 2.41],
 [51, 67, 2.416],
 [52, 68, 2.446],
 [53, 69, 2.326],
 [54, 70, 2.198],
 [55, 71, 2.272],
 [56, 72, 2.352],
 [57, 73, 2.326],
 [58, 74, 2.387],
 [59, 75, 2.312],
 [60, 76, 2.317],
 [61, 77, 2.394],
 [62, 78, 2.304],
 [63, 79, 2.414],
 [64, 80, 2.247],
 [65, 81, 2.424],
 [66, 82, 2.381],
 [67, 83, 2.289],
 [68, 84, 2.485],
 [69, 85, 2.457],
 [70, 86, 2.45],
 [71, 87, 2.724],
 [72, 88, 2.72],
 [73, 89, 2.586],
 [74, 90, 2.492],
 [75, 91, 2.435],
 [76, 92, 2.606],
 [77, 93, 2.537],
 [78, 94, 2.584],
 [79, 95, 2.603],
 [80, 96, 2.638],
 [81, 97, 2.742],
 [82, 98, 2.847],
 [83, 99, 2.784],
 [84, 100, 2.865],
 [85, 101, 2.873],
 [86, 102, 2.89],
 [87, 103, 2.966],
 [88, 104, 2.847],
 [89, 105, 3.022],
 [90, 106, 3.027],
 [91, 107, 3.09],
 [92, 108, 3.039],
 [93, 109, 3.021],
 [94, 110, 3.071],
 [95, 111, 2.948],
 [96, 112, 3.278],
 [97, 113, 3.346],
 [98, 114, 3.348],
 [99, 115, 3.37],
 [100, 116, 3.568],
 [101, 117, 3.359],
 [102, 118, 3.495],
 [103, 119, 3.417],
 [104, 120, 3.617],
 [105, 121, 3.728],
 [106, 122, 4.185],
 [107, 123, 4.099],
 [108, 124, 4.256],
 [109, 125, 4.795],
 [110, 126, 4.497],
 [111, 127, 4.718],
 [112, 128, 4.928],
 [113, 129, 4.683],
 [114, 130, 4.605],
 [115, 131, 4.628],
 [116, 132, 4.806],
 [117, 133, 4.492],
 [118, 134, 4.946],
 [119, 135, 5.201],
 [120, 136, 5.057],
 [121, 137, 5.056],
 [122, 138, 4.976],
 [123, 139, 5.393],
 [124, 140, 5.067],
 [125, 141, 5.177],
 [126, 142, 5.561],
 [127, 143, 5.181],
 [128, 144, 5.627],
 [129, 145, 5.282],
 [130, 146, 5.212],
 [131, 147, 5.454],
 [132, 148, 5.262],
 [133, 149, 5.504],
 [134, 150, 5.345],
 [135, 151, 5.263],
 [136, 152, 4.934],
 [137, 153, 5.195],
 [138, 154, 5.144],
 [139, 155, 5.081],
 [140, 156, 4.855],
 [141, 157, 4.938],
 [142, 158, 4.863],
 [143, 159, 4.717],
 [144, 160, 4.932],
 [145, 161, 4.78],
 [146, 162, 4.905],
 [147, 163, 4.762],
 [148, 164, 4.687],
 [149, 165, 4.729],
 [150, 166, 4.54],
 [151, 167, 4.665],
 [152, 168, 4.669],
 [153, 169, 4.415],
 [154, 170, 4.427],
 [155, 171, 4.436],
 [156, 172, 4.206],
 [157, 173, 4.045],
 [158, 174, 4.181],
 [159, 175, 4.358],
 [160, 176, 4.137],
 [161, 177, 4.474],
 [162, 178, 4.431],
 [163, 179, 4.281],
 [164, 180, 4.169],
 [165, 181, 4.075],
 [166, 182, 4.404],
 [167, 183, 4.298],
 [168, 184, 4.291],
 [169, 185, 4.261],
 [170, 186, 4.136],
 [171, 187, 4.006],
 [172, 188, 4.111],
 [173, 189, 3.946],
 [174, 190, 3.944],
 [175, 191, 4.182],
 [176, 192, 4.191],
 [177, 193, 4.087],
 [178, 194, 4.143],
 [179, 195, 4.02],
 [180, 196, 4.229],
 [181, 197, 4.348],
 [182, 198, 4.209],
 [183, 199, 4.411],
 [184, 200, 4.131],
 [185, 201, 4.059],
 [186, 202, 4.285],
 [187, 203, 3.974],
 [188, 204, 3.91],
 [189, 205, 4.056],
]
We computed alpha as 1.84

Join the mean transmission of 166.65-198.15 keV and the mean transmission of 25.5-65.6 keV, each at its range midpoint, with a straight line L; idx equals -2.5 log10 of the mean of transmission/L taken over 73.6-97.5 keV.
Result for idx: 0.164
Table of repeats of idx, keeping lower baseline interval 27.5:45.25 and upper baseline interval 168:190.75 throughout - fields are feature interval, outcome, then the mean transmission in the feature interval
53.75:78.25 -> 0.21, 2.31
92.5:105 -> 0.16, 2.77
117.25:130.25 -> -0.19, 4.21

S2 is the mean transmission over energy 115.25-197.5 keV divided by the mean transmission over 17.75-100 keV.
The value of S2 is 1.9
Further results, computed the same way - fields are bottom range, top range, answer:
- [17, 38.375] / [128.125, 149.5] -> 2.12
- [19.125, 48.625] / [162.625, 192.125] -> 1.81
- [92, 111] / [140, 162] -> 1.80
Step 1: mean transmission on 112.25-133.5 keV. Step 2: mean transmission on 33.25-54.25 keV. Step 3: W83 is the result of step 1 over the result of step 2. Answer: 1.77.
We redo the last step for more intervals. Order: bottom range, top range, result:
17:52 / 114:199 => 1.93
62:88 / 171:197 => 1.77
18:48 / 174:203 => 1.76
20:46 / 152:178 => 1.94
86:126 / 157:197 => 1.39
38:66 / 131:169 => 2.21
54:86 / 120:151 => 2.11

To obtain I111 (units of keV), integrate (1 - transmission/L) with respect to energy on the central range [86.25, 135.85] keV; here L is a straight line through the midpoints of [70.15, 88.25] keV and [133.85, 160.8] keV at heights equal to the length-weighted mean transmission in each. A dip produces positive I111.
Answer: 3.5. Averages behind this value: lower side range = 2.39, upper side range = 5.15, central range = 3.46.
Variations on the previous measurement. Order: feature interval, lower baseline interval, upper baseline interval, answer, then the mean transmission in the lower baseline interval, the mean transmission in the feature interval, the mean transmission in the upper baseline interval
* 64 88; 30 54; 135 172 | 5.8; 2.33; 2.38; 4.99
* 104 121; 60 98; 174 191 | -1.4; 2.43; 3.25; 4.21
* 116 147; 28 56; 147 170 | -2.3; 2.33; 4.66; 4.92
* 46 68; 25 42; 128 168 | 5.2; 2.42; 2.25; 5.01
